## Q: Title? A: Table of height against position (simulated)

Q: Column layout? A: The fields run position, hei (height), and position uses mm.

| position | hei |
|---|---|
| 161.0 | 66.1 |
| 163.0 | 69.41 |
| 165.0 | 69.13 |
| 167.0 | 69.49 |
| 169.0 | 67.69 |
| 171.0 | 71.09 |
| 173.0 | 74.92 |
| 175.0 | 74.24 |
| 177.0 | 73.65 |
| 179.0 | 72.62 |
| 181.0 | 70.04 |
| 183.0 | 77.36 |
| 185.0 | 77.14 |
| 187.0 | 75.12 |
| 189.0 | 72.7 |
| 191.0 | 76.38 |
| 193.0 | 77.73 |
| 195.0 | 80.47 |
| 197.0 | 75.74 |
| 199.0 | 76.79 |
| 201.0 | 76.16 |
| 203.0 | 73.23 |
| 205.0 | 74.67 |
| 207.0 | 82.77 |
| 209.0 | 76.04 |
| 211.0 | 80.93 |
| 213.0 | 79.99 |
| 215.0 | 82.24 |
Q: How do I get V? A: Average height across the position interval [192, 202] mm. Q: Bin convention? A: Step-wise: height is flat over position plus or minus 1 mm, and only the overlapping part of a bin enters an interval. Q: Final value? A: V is 77.4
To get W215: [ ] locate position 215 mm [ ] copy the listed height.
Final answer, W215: 82.24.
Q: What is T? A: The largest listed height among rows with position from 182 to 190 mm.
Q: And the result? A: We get 77.36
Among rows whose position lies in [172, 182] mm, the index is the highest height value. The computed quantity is 74.92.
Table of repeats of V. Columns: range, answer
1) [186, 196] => 76.5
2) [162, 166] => 69.3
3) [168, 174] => 71.2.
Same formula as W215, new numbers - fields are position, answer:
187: 75.12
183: 77.36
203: 73.23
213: 79.99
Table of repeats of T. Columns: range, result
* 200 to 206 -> 76.16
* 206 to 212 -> 82.77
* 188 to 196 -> 80.47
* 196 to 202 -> 76.79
